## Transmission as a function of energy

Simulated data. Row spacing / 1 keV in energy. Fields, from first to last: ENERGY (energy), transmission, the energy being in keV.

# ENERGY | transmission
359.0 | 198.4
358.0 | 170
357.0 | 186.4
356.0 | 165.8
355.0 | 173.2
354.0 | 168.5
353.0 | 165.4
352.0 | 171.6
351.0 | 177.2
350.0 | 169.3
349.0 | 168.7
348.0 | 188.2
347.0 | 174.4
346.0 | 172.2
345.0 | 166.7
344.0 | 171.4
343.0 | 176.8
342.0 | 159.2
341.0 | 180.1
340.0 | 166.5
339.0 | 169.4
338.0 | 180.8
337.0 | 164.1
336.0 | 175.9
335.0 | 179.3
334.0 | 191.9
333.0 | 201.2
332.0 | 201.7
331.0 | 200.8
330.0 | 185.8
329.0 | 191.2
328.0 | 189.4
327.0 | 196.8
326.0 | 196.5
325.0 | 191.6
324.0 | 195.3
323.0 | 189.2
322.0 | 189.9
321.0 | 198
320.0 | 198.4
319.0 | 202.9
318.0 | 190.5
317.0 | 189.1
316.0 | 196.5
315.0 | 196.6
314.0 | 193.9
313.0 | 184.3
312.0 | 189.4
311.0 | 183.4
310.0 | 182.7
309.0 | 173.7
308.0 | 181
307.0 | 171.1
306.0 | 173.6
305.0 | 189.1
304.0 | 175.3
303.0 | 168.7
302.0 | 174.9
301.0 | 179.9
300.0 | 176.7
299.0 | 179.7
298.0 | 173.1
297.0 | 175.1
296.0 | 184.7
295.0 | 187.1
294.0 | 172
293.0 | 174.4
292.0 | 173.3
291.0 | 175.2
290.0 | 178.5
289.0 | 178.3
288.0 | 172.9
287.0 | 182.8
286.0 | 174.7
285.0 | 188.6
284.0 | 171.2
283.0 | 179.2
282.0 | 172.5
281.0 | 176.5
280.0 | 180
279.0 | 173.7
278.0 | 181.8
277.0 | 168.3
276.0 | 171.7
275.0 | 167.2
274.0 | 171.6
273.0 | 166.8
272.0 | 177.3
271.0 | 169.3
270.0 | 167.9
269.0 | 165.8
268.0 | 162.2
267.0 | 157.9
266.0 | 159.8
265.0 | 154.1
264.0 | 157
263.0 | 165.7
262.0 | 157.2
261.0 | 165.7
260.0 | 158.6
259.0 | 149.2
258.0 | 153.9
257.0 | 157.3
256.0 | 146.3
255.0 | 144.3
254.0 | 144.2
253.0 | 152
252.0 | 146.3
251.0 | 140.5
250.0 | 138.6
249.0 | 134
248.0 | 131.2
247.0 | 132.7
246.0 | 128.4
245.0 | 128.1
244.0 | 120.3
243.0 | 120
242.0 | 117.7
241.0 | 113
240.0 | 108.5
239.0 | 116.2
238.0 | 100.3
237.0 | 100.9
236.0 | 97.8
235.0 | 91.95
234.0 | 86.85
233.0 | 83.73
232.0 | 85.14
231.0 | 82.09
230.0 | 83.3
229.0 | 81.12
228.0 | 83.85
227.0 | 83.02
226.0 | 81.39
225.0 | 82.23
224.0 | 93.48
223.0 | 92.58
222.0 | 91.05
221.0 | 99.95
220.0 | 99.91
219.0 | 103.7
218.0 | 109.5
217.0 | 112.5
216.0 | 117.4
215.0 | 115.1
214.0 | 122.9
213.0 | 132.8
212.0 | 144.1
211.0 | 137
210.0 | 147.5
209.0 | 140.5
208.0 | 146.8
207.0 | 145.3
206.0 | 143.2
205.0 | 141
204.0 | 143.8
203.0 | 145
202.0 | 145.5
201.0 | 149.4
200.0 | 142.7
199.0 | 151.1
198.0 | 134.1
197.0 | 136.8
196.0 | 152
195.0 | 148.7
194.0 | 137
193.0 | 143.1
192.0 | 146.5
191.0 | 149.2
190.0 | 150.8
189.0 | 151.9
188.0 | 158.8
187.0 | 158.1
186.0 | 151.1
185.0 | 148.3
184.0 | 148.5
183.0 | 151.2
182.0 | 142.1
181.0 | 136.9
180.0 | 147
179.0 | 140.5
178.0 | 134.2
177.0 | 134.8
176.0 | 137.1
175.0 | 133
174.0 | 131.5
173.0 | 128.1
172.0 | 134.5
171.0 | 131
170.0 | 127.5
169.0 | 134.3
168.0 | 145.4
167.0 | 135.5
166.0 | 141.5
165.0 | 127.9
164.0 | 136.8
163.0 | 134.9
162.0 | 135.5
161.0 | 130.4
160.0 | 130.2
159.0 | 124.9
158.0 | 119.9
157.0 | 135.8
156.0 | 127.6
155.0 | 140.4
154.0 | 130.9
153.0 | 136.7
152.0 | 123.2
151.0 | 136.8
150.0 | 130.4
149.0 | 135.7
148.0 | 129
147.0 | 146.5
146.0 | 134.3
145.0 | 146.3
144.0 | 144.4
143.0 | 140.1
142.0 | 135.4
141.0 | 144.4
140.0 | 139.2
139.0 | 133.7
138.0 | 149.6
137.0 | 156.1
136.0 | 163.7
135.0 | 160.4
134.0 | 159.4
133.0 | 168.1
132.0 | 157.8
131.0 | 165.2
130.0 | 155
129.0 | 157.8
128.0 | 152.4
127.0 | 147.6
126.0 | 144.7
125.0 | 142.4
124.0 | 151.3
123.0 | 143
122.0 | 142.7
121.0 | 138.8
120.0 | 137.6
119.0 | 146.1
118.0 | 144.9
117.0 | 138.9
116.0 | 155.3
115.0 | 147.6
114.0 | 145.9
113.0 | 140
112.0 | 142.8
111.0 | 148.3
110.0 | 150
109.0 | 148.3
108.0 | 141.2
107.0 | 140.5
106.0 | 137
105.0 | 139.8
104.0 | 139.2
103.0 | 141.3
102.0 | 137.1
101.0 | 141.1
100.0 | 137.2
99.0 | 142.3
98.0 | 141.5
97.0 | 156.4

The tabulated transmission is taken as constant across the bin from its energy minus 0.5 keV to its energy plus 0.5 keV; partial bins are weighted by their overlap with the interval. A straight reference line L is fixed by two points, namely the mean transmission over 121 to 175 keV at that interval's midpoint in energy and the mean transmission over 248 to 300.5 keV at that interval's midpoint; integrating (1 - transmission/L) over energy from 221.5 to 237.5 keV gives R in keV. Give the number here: 7.1 keV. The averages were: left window 141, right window 166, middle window 87.5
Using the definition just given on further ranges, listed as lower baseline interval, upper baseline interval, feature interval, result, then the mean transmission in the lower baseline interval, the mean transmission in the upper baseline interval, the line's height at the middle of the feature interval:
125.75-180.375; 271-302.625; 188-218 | 2.6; 140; 176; 153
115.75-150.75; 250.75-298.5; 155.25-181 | 3.1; 147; 167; 152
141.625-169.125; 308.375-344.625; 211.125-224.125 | 3.5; 135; 187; 154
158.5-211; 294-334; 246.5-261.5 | 1.8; 141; 187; 166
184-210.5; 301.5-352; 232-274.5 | 6.4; 147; 183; 162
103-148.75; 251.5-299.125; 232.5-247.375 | 4.9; 146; 168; 163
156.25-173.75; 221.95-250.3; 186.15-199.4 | -2.9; 133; 103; 121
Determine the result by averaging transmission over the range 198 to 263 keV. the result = 123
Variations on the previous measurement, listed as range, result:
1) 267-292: 174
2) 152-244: 126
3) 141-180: 135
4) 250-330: 175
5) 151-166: 132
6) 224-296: 144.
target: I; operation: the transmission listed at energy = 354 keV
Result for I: 168.5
